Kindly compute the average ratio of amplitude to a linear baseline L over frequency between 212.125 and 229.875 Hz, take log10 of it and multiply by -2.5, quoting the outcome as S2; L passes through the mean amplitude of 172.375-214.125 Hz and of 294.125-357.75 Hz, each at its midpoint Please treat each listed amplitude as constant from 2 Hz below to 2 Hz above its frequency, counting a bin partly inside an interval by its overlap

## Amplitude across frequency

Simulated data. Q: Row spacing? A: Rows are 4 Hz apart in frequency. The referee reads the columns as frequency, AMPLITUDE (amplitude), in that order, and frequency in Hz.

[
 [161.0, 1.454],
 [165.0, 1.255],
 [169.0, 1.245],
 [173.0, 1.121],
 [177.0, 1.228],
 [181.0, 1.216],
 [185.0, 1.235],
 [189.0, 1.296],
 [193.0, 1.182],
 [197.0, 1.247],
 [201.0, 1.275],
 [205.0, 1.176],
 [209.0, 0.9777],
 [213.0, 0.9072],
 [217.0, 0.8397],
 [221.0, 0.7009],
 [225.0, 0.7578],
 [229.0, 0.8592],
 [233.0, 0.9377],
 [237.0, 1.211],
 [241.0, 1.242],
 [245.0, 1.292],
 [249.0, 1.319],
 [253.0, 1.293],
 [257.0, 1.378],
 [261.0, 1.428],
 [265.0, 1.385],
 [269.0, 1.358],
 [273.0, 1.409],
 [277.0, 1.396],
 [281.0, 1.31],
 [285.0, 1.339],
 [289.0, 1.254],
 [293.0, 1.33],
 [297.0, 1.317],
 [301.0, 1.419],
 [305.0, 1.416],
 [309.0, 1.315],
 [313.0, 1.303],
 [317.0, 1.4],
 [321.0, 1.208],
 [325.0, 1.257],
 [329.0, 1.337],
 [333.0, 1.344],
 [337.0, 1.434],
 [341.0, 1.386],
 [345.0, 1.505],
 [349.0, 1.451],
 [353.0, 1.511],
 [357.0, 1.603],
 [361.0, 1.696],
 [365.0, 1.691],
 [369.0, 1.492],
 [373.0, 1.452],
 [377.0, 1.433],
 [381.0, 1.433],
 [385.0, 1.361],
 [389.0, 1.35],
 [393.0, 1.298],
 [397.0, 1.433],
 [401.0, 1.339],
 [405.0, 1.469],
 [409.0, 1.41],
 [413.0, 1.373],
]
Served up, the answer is 0.45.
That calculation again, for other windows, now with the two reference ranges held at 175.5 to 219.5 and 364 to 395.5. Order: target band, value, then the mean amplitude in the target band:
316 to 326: 0.05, 1.28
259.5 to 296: -0.07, 1.35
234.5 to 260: -0.06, 1.29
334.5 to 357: -0.07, 1.47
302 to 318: -0.03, 1.36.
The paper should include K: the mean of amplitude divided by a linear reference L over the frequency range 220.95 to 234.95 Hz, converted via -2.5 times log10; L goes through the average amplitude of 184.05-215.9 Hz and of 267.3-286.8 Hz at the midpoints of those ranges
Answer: 0.43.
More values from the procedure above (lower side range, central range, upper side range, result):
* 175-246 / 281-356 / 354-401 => -0.02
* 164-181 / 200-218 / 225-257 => 0.15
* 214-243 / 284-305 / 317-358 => -0.11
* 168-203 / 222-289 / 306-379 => 0.07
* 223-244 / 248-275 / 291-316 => -0.19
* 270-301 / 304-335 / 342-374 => 0.09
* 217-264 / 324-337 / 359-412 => -0.01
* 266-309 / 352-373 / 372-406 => -0.15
